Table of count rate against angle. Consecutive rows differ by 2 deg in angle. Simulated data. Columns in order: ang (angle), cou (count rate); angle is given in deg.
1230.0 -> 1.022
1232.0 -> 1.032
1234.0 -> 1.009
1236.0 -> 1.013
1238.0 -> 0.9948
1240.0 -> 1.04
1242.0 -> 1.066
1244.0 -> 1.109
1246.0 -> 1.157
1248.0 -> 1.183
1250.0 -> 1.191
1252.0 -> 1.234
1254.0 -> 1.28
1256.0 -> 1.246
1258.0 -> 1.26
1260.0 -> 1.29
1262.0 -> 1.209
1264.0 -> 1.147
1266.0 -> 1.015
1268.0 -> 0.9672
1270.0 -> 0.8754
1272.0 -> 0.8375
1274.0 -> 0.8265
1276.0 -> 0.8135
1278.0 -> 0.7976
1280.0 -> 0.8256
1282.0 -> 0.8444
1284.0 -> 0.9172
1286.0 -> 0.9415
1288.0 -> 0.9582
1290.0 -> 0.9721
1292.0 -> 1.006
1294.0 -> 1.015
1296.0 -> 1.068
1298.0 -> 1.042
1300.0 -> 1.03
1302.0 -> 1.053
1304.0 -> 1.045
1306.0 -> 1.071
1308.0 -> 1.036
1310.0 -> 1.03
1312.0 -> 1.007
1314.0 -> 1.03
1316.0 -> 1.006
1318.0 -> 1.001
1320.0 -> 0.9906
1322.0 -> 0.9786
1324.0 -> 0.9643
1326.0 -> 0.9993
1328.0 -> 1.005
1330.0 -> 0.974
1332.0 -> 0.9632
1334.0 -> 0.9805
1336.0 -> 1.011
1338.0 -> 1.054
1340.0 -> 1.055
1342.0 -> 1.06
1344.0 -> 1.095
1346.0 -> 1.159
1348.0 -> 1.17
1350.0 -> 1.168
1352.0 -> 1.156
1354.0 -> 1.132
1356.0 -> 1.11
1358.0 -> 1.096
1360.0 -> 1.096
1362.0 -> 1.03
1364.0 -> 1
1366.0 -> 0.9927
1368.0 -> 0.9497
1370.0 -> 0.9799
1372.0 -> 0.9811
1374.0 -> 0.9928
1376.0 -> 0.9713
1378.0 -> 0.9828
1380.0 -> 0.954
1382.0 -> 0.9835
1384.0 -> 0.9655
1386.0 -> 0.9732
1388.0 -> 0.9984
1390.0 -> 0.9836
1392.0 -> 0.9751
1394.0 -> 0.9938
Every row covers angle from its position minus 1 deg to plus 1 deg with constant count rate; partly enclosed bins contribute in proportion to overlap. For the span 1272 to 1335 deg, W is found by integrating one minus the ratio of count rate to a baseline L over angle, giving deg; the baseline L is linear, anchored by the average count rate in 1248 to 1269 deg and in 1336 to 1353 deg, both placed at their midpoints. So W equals 9.46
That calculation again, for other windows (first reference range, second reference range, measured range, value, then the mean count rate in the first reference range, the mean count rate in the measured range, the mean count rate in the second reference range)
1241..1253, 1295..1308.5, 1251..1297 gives 3.8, 1.16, 1.02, 1.05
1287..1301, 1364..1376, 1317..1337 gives 0.2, 1.01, 0.987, 0.98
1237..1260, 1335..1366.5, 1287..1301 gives 1.5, 1.17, 1.01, 1.09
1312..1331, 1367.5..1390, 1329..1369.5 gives -3.1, 0.995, 1.06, 0.977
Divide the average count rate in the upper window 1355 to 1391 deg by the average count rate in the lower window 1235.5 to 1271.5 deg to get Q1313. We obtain 0.89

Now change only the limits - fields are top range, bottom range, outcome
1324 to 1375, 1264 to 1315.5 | 1.08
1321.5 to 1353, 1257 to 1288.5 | 1.08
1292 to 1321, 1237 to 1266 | 0.88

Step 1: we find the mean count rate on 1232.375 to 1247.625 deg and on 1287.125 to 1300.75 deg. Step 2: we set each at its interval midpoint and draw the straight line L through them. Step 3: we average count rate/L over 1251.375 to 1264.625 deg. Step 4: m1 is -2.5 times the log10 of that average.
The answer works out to -0.19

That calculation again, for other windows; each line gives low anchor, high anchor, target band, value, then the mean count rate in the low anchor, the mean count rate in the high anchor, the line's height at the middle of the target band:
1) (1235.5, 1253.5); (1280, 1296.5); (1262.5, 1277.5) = 0.10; 1.12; 0.954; 1.02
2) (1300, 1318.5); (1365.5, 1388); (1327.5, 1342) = 0.00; 1.03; 0.976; 1.01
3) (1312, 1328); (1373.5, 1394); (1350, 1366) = -0.11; 0.997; 0.978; 0.986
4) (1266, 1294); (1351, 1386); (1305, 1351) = -0.08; 0.9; 1.02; 0.965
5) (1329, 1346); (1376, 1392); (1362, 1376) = 0.01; 1.03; 0.977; 0.995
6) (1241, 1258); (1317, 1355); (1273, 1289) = 0.30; 1.19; 1.05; 1.14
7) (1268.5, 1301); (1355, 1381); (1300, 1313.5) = -0.10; 0.924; 1.01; 0.947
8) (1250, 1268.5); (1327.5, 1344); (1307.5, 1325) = 0.06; 1.19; 1.02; 1.06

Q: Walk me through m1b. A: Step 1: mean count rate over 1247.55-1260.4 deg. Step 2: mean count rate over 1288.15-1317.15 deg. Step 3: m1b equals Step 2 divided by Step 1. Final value 0.83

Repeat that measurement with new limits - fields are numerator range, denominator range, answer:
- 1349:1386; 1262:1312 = 1.06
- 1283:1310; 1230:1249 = 0.95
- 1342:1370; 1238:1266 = 0.92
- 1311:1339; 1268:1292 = 1.13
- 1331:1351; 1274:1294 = 1.19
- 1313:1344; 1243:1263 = 0.83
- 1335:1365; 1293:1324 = 1.07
